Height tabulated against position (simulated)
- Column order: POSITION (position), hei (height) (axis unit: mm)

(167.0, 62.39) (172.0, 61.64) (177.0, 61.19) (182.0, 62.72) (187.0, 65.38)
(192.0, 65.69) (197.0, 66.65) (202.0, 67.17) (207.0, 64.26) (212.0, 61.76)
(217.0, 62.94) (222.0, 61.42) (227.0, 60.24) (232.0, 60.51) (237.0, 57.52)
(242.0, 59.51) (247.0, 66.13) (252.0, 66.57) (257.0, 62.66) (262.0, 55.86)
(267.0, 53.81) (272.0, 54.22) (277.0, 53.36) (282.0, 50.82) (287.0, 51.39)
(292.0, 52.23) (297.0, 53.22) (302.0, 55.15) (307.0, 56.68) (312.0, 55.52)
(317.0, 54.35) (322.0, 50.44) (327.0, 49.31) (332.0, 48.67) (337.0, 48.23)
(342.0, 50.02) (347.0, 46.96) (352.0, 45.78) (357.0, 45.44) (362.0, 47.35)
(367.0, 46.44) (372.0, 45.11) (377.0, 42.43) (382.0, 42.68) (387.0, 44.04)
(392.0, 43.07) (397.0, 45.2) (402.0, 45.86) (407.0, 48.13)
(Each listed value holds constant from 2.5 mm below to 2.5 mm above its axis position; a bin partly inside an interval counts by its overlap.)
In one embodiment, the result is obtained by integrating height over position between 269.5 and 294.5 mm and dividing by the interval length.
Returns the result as 52.4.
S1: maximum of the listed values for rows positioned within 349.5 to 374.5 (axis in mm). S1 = 47.35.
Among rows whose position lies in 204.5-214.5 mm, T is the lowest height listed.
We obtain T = 61.76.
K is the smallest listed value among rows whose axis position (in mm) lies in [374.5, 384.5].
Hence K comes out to 42.43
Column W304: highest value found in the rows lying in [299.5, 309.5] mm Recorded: 56.68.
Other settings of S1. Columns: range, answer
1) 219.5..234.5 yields 61.42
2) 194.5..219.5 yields 67.17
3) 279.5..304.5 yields 55.15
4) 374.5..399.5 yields 45.2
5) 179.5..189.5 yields 65.38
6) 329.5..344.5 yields 50.02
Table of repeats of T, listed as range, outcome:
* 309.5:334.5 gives 48.67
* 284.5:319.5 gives 51.39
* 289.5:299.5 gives 52.23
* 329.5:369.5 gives 45.44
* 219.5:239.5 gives 57.52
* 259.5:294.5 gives 50.82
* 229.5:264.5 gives 55.86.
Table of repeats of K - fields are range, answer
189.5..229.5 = 60.24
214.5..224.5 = 61.42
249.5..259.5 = 62.66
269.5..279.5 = 53.36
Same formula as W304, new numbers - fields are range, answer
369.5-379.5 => 45.11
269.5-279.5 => 54.22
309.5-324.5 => 55.52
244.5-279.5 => 66.57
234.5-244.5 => 59.51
